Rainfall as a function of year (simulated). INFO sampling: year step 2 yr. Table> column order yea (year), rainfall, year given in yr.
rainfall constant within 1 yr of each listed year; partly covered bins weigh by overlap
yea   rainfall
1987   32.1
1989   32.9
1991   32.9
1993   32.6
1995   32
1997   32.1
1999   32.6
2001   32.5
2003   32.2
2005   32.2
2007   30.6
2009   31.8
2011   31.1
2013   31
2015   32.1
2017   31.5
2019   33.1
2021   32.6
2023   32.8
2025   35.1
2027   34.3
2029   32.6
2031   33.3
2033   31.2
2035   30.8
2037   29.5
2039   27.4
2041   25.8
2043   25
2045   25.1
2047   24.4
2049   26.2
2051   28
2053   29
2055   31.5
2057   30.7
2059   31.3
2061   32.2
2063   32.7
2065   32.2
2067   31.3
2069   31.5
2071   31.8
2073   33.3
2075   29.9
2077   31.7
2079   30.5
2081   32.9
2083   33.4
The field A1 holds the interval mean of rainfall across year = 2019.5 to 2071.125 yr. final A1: 30.3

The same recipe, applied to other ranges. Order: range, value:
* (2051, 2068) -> 31.2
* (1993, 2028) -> 32.3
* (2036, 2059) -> 27.7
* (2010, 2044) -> 31.1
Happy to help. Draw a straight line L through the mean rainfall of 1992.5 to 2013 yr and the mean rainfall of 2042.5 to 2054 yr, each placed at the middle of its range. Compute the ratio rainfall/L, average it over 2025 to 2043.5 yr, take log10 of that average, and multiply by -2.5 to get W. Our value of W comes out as -0.09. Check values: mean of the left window 31.9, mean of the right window 26.3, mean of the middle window 30.4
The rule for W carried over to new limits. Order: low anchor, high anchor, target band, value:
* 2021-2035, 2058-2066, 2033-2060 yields 0.16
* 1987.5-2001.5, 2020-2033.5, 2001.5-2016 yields 0.04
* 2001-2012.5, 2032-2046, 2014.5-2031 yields -0.12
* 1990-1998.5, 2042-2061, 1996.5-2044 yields -0.03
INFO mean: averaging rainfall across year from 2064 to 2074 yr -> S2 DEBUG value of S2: 32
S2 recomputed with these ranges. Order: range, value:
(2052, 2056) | 30.2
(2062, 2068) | 32.1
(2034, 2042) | 28.4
